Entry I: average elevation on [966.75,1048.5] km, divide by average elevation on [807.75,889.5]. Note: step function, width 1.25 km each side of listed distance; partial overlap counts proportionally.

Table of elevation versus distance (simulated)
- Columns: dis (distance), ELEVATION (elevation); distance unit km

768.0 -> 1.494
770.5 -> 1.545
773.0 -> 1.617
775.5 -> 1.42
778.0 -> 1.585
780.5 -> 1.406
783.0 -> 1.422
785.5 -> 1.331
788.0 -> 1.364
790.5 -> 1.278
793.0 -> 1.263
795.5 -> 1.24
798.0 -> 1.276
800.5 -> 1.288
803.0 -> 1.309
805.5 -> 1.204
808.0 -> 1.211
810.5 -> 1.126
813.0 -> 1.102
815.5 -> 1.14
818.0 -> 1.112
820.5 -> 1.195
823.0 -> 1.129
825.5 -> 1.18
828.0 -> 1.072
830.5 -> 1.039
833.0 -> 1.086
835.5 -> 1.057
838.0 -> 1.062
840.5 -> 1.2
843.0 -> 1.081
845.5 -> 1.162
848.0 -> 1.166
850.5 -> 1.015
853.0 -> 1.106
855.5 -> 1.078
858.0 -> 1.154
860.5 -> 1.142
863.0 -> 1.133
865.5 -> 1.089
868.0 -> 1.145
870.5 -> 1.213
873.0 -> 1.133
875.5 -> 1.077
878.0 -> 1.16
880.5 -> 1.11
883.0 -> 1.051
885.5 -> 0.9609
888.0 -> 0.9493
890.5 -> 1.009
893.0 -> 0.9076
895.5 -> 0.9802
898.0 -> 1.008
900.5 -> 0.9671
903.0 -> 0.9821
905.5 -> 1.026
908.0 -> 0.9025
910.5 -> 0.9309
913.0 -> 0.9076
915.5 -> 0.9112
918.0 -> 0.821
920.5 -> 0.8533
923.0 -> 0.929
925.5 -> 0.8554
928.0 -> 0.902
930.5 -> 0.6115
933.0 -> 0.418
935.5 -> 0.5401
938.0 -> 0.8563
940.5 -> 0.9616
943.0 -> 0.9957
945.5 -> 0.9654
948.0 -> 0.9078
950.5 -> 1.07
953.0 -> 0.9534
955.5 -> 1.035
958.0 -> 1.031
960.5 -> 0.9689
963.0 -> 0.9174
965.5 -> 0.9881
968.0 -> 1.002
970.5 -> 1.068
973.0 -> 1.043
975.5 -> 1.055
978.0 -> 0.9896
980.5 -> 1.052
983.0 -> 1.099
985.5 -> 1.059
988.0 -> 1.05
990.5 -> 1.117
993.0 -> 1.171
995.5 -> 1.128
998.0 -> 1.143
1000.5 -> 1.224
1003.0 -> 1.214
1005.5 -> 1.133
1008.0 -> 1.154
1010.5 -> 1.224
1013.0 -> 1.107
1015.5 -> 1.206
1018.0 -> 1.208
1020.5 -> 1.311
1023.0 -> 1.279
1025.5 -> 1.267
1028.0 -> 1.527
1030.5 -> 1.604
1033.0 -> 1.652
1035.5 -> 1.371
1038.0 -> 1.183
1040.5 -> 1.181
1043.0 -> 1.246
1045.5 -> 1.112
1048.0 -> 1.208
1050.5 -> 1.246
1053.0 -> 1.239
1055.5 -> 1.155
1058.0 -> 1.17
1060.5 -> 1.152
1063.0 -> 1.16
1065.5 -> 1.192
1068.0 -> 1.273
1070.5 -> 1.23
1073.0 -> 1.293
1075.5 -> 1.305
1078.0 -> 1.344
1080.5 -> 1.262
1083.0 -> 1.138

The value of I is 1.08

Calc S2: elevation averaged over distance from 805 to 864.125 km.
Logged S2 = 1.12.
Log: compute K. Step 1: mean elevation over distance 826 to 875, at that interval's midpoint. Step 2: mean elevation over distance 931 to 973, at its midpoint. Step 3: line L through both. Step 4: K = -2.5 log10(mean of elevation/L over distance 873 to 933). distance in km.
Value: 0.08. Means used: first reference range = 1.11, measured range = 0.941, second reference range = 0.916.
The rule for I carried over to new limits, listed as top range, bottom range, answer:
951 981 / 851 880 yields 0.90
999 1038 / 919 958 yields 1.50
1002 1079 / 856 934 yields 1.28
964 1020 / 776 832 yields 0.90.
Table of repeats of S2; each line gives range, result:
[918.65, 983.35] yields 0.922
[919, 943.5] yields 0.786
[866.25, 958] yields 0.947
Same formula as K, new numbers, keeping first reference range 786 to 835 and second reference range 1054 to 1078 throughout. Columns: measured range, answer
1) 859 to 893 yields 0.109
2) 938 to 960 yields 0.225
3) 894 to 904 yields 0.218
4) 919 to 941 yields 0.495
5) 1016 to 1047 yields -0.092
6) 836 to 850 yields 0.066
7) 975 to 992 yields 0.143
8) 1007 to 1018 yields 0.034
